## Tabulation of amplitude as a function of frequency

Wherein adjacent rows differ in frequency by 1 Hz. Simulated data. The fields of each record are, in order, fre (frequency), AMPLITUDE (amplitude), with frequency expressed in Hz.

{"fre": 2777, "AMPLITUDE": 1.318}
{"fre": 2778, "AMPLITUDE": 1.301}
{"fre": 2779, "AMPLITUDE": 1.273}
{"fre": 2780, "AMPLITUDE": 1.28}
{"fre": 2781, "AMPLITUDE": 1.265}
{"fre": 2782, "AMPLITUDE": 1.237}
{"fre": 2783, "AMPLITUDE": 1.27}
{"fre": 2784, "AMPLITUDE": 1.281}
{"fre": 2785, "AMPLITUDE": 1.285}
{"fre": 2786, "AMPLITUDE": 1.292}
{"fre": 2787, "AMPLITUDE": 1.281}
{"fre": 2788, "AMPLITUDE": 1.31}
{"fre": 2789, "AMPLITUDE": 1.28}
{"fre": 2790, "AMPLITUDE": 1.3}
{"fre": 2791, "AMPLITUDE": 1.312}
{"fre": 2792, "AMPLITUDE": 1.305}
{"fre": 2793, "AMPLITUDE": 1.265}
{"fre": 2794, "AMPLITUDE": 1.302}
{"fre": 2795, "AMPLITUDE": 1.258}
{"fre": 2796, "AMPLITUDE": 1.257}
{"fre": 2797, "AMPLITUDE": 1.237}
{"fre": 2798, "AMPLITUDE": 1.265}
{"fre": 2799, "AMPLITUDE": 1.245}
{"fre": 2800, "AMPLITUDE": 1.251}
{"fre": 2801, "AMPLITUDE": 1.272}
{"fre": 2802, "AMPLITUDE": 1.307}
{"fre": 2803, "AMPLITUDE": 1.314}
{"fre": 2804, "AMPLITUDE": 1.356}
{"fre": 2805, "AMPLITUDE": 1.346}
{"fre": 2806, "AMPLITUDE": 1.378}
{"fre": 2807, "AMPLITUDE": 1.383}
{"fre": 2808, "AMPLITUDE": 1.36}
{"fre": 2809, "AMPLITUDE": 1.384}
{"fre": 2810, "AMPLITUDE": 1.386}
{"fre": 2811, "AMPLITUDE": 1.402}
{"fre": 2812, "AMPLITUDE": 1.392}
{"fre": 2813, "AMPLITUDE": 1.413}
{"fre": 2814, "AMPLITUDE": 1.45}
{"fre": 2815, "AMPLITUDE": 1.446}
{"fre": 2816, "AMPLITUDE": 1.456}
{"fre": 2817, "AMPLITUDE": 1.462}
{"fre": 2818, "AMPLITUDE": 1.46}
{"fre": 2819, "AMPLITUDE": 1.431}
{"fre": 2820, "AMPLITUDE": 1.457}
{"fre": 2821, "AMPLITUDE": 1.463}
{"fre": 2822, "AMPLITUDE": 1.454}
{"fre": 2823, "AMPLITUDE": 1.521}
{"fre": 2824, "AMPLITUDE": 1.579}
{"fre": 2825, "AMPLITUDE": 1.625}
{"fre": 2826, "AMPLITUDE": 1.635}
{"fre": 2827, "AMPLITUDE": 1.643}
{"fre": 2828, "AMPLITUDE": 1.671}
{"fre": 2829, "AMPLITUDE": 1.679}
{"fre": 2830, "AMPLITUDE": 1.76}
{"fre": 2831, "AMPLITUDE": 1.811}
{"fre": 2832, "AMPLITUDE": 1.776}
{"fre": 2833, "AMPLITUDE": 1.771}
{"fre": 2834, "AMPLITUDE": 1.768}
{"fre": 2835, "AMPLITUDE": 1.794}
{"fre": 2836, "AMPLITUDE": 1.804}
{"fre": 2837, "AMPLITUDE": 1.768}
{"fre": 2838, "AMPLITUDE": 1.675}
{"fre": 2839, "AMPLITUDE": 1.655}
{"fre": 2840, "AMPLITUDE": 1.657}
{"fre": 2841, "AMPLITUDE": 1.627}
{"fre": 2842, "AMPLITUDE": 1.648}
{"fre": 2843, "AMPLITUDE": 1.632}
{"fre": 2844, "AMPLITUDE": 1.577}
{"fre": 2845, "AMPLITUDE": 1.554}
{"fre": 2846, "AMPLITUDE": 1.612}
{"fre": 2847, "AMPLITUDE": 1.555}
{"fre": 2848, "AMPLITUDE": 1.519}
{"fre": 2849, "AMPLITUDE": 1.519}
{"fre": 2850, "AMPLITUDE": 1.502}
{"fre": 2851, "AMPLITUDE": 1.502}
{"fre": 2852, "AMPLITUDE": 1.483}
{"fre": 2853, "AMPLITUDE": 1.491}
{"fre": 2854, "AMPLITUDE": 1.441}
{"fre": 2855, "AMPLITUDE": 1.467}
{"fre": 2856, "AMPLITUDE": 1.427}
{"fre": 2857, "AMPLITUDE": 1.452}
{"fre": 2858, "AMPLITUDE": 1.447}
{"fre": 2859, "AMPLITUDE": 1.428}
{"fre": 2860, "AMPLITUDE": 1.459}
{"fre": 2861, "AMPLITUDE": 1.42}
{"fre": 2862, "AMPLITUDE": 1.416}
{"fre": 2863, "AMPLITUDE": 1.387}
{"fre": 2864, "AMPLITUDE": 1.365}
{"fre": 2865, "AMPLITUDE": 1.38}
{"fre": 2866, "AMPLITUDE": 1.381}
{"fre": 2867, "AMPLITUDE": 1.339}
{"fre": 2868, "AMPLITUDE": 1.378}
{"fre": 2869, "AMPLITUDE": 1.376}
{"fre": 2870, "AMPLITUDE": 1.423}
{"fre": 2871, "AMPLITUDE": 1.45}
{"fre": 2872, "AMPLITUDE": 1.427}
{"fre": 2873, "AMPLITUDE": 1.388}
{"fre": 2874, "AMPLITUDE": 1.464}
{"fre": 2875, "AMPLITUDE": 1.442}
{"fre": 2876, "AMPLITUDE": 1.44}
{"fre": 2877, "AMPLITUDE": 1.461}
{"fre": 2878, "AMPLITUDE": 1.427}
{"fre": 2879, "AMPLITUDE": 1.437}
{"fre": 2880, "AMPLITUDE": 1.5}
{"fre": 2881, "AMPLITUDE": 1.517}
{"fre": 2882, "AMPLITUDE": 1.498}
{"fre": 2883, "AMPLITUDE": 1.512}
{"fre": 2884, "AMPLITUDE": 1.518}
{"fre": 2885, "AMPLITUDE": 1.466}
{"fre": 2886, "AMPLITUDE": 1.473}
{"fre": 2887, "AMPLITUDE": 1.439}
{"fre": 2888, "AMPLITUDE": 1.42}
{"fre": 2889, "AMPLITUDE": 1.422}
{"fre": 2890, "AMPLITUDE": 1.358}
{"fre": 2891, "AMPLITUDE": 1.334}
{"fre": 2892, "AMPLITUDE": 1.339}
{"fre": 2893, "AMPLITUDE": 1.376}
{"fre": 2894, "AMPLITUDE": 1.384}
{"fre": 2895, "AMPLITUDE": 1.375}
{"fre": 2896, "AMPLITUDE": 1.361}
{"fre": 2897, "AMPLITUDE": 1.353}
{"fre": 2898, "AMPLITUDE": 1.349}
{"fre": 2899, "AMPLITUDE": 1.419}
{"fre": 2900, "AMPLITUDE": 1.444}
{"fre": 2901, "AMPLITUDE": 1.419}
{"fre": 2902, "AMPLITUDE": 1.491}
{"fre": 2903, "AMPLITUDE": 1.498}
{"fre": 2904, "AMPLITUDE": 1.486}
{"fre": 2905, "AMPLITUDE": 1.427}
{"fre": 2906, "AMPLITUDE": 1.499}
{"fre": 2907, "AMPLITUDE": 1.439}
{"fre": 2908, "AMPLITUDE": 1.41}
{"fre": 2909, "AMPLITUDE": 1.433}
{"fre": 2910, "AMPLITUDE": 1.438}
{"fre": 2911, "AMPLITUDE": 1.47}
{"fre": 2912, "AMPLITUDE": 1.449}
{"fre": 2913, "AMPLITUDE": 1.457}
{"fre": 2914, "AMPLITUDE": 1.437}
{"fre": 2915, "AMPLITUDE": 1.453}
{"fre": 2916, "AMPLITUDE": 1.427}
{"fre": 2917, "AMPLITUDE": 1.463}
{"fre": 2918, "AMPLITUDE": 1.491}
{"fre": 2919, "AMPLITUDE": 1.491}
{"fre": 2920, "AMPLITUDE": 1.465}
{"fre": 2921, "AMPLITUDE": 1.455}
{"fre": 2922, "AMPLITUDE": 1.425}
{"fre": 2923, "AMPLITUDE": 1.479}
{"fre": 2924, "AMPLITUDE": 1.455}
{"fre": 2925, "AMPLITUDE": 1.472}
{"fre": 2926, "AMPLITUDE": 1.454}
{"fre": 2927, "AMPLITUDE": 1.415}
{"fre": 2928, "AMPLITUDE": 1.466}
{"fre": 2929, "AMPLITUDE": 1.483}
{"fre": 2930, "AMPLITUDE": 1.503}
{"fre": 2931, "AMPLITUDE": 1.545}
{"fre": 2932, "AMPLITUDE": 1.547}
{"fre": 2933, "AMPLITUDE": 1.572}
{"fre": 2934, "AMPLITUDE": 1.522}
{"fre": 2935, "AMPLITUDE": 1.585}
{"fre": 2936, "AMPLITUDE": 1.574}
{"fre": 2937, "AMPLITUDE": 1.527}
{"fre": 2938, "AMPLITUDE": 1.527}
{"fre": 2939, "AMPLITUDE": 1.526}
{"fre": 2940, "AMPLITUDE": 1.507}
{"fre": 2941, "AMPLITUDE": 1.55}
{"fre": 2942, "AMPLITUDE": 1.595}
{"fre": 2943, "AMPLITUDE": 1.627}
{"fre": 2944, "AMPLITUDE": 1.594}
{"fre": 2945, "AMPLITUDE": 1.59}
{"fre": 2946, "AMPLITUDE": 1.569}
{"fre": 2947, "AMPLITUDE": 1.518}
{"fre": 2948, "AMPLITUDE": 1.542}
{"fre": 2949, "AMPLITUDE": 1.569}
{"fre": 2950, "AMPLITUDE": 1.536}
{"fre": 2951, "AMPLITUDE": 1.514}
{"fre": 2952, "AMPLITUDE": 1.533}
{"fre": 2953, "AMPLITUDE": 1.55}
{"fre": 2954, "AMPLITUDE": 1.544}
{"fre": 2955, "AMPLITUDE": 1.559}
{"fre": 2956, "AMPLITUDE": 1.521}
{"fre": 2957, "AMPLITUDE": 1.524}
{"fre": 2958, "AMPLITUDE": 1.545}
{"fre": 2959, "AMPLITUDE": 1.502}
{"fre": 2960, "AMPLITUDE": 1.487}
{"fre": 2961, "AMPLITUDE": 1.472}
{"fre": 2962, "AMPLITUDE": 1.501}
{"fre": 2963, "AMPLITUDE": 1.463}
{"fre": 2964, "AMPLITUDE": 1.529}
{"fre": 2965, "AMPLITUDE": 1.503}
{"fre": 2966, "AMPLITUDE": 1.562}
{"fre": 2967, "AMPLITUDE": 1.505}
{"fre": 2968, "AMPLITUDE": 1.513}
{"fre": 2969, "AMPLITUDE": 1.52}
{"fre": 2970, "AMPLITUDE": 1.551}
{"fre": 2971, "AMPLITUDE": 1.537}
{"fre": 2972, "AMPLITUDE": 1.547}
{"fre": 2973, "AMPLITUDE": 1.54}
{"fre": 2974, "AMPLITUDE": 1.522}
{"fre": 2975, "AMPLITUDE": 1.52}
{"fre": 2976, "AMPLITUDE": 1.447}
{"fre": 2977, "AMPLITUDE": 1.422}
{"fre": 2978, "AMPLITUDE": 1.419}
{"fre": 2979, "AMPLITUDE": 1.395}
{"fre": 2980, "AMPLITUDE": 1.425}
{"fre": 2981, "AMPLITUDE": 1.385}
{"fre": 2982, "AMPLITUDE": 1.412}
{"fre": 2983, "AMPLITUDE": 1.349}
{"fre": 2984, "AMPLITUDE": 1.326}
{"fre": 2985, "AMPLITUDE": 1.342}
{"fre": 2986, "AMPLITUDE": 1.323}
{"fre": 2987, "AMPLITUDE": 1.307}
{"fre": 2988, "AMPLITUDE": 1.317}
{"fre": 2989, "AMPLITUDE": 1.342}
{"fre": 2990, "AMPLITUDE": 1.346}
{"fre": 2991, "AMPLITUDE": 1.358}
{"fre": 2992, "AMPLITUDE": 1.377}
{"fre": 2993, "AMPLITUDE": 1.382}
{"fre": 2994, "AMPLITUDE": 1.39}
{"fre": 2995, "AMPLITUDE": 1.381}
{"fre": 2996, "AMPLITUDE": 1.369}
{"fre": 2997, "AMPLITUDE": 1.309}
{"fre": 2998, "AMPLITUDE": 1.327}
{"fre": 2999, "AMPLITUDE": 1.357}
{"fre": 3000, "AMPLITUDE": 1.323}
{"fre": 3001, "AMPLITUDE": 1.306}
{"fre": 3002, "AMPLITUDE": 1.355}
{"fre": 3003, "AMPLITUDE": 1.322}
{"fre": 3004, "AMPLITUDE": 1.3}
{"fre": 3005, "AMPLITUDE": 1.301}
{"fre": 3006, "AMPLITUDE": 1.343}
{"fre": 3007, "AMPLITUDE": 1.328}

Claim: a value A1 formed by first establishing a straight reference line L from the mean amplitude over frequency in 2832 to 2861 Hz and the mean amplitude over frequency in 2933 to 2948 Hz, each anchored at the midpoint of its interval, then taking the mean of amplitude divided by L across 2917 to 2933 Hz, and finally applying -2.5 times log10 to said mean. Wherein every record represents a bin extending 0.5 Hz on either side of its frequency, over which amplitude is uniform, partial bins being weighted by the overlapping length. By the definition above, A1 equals 0.06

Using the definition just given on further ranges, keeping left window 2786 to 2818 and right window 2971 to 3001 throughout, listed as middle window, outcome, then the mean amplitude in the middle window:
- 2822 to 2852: -0.22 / 1.64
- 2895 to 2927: -0.06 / 1.44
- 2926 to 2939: -0.11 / 1.52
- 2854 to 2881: -0.05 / 1.42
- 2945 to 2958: -0.12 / 1.54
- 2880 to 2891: -0.08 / 1.46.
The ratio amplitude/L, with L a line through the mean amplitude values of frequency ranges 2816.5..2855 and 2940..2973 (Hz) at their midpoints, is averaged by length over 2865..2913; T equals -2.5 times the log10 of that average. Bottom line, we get 0.10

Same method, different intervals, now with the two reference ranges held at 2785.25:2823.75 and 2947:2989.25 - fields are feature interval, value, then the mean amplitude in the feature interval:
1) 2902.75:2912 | -0.02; 1.45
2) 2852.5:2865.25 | -0.03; 1.43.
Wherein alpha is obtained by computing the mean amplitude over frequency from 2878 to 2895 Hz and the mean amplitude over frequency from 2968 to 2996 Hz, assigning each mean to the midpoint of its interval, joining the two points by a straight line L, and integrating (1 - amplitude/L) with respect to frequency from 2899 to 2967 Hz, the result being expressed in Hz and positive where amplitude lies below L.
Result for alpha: -3.6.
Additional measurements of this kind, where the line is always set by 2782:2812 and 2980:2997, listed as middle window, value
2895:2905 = -0.7 Hz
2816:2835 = -4.3 Hz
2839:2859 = -3.2 Hz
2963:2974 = -1.4 Hz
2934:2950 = -2.5 Hz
